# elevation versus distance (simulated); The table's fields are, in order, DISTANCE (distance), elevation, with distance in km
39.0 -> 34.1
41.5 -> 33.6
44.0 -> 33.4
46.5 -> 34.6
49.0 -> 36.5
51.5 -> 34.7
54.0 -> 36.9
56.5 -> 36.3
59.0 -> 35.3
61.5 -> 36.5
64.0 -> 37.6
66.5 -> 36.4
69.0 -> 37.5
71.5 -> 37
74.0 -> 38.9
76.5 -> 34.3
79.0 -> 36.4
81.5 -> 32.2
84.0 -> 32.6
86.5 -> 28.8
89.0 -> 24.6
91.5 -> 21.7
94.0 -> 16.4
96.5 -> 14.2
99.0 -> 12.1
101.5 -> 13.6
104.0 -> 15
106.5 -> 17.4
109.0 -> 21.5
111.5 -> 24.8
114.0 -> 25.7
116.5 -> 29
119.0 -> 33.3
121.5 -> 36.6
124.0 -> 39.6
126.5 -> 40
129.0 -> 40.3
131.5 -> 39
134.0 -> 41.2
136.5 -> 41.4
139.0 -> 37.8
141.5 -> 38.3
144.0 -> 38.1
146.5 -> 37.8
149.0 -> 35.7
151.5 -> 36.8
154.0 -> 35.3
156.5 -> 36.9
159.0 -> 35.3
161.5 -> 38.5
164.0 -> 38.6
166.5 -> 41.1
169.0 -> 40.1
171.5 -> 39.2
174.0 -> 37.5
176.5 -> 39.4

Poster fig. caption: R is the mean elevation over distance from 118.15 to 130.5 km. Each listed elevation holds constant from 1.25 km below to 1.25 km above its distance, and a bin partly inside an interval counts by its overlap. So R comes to 38.1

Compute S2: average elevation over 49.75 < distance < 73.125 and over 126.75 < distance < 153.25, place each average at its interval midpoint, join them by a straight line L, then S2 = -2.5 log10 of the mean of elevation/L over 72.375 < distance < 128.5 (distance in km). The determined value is 0.36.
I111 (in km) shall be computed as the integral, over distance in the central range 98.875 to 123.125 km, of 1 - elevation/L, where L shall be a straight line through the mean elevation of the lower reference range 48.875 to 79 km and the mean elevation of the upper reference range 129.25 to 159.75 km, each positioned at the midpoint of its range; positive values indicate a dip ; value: 8.9 km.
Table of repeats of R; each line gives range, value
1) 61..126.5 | 28.3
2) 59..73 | 36.9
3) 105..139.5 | 33.2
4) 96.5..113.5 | 17.5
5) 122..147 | 39.3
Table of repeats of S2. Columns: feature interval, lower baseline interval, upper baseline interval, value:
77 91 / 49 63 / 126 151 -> 0.20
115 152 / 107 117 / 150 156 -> -0.23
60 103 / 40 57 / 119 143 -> 0.26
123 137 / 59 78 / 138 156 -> -0.09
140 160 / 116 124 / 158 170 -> 0.02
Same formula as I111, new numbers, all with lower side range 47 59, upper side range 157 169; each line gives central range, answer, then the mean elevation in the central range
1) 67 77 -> -0.20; 37.1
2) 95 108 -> 7.87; 14.6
